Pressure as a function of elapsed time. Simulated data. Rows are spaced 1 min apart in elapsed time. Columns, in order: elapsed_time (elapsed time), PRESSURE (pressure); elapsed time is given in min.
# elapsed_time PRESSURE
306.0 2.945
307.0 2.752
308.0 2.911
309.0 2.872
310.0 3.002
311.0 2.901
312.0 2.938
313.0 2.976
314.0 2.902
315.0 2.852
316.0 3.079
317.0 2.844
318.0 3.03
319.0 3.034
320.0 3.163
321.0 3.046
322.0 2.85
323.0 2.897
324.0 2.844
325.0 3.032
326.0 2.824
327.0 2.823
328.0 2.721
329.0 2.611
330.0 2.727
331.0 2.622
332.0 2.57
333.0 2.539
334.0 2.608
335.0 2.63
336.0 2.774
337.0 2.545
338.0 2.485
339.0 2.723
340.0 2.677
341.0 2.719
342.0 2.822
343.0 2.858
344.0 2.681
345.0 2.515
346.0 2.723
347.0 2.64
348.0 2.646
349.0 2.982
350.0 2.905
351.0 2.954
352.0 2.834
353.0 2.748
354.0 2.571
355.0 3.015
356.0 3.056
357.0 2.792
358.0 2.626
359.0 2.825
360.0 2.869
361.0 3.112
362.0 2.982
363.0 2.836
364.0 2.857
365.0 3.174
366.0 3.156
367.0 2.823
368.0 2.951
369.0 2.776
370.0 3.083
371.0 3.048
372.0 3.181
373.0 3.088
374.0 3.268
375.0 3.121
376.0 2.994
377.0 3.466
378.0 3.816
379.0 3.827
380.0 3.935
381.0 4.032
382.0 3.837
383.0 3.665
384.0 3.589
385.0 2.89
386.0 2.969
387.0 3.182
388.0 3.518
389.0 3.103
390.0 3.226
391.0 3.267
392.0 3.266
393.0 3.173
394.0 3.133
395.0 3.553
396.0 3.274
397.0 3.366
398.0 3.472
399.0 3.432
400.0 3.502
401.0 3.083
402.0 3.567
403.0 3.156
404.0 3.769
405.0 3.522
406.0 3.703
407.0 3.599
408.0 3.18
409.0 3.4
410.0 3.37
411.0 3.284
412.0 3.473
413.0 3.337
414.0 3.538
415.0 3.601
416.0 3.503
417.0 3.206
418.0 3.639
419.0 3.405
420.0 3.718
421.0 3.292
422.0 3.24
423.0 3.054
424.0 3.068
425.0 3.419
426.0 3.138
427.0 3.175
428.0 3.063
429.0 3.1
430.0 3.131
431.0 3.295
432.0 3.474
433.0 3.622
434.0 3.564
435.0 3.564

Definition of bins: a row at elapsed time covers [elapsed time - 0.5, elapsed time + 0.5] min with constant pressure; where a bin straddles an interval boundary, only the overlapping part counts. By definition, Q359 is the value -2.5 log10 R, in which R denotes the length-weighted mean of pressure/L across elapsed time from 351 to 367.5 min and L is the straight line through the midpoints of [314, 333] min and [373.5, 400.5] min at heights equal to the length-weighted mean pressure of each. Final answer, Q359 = 0.10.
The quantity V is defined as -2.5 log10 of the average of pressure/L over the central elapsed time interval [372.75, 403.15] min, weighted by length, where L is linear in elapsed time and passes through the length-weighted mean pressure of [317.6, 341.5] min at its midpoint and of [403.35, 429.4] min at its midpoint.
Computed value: -0.069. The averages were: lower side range 2.77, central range 3.38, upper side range 3.38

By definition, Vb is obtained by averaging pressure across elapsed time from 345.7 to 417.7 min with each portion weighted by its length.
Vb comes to 3.22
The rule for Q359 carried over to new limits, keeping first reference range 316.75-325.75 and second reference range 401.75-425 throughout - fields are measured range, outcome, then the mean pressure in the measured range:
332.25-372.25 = 0.113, 2.81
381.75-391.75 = -0.008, 3.31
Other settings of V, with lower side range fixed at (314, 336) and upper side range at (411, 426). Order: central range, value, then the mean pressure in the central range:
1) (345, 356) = 0.07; 2.8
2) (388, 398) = -0.02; 3.29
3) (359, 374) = 0.03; 3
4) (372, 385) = -0.12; 3.51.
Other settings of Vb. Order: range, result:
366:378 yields 3.11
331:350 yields 2.68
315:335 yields 2.83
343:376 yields 2.9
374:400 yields 3.4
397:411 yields 3.43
